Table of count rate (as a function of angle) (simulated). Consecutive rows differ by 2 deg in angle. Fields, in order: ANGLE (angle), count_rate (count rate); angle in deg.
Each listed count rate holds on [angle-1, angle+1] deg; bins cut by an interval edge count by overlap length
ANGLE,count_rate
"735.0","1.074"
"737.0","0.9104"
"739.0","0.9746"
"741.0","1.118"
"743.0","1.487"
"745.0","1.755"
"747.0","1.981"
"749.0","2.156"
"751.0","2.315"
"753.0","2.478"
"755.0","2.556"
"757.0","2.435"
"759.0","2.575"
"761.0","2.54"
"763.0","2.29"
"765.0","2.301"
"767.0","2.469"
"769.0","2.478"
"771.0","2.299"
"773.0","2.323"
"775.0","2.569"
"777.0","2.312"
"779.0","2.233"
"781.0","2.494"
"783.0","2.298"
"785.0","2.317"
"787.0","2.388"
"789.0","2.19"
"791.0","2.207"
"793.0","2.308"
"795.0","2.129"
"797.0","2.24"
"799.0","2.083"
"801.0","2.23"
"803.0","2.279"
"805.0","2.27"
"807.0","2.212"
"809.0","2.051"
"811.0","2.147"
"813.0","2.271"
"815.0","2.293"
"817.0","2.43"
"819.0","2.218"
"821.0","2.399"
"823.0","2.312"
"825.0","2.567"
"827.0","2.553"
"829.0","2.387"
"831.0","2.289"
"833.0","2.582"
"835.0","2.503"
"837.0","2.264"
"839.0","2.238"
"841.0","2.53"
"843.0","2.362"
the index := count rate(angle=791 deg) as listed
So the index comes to 2.207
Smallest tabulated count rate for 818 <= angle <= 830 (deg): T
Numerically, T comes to 2.218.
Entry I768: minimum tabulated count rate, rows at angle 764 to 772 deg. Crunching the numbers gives 2.299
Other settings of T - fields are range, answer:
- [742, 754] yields 1.487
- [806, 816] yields 2.051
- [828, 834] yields 2.289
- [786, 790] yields 2.19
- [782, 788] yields 2.298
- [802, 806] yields 2.27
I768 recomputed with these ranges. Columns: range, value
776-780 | 2.233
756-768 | 2.29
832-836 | 2.503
